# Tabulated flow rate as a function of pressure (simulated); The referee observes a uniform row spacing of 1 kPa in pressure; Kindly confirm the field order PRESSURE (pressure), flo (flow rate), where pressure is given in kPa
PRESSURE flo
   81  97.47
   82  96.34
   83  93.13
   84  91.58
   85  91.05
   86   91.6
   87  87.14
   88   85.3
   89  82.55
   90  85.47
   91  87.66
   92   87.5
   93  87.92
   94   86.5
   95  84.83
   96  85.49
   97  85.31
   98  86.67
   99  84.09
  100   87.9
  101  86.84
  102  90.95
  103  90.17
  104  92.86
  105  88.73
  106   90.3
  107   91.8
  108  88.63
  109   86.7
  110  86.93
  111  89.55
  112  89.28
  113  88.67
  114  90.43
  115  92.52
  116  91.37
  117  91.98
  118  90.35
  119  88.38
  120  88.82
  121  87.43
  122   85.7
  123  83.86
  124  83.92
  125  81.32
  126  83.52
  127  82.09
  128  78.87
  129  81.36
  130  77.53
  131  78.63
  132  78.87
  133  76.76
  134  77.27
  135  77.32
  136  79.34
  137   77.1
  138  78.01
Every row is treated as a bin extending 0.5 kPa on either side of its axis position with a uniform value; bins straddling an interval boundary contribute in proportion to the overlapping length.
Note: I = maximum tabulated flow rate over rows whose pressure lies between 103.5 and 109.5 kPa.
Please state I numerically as 92.86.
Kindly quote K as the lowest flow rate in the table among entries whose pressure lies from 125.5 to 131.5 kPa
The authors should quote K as 77.53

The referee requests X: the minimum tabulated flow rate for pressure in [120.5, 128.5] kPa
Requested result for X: 78.87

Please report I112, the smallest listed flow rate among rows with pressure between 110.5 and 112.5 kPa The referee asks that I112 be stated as 89.28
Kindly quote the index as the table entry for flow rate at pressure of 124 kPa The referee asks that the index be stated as 83.92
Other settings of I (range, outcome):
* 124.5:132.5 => 83.52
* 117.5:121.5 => 90.35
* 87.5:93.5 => 87.92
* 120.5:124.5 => 87.43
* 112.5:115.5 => 92.52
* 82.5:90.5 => 93.13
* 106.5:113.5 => 91.8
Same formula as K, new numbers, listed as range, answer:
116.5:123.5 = 83.86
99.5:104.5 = 86.84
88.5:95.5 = 82.55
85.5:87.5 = 87.14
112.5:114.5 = 88.67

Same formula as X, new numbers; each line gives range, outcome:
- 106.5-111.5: 86.7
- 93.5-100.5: 84.09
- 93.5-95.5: 84.83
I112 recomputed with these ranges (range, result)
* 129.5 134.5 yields 76.76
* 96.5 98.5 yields 85.31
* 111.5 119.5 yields 88.38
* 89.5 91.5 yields 85.47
